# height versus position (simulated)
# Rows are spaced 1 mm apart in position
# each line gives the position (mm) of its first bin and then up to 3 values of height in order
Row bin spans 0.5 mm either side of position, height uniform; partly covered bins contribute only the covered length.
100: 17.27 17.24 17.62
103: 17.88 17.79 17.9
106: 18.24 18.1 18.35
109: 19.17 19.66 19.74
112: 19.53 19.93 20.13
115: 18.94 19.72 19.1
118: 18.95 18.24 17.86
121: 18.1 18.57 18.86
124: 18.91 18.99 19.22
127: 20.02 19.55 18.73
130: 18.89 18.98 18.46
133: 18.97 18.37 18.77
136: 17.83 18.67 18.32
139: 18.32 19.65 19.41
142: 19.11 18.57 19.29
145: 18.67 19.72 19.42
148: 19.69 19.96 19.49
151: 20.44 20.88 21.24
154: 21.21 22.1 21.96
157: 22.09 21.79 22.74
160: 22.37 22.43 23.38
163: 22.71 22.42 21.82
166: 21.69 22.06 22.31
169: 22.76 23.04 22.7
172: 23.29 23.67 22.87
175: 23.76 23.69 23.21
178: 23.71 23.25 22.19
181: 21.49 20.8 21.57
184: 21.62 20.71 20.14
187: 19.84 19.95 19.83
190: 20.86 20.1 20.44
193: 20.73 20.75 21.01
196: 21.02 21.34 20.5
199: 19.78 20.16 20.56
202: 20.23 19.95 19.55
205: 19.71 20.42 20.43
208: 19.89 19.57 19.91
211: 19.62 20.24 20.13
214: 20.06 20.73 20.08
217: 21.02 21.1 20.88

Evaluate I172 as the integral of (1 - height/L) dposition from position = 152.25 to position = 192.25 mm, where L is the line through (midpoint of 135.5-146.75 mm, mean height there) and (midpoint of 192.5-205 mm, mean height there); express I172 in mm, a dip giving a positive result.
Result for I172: -4.65 mm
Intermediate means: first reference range 18.9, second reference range 20.4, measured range 22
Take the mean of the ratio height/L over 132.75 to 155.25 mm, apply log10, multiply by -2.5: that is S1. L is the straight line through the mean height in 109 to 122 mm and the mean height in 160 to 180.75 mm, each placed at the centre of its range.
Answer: 0.09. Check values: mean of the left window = 19.1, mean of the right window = 22.8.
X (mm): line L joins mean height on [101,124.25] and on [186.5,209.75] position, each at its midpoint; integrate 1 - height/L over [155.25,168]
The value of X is -1.7 mm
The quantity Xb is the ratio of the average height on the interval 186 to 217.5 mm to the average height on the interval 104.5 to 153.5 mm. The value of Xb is 1.1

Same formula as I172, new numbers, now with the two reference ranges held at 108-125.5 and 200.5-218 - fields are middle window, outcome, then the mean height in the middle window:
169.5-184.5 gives -2.2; 22.7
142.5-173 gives -3.0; 21.4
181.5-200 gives -0.6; 20.6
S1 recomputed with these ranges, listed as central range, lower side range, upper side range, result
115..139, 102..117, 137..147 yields 0.010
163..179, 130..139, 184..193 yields -0.159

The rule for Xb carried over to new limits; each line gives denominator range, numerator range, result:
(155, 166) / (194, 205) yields 0.91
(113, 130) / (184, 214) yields 1.07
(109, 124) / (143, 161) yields 1.09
